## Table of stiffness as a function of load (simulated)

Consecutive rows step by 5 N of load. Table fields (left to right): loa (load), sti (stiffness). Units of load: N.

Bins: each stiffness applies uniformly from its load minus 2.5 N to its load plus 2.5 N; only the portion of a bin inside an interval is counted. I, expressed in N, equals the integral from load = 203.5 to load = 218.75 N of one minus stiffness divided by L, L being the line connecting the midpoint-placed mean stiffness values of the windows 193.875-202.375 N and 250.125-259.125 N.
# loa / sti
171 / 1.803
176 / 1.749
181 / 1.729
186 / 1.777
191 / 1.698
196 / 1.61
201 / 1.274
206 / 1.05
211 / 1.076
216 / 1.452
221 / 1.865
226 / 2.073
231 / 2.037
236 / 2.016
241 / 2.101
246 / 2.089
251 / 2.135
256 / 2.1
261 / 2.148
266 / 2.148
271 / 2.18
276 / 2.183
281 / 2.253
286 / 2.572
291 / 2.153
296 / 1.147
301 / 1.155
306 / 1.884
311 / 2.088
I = 3.9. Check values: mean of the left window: 1.46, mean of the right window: 2.12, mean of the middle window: 1.2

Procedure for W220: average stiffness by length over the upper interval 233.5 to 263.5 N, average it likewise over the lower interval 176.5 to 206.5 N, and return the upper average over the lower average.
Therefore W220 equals 1.3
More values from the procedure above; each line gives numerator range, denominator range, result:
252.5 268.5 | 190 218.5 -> 1.59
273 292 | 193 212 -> 1.80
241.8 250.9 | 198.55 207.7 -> 1.80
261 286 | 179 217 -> 1.53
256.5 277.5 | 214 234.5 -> 1.15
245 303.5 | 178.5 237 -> 1.24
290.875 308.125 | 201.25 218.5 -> 1.25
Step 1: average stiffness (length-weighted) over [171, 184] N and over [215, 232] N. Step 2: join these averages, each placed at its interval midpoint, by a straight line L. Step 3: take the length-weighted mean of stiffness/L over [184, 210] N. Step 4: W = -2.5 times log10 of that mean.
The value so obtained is 0.23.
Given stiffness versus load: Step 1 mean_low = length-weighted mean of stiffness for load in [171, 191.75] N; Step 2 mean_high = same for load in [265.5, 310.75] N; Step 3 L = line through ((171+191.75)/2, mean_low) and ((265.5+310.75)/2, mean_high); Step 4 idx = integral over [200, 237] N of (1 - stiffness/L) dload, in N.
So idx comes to 4.57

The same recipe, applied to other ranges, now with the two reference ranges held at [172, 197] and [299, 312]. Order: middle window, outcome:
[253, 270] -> -4.36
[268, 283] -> -4.48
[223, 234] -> -2.15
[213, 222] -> 0.64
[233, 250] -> -3.66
